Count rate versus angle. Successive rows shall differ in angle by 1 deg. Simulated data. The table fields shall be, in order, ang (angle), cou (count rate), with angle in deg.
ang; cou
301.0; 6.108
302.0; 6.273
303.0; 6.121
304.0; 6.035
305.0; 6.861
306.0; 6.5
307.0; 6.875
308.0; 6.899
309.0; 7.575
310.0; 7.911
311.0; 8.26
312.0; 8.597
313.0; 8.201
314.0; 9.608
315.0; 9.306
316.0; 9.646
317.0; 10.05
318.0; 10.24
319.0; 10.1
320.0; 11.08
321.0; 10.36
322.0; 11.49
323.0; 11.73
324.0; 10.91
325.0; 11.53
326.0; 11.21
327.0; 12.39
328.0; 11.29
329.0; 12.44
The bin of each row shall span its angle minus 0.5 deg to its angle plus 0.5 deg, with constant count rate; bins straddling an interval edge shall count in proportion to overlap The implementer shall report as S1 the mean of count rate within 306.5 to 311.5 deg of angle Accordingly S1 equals 7.5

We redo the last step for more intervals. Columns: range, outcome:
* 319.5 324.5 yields 11.1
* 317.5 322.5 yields 10.7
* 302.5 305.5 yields 6.34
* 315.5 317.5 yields 9.85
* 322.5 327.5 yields 11.6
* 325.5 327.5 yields 11.8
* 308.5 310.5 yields 7.74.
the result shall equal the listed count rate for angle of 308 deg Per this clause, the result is 6.899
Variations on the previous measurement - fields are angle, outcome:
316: 9.646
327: 12.39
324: 10.91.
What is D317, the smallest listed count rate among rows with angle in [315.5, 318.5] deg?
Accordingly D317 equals 9.646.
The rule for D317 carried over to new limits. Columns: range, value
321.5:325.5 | 10.91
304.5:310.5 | 6.5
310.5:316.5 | 8.201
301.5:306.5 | 6.035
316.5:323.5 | 10.05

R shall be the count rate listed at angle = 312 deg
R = 8.597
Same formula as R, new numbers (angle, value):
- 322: 11.49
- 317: 10.05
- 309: 7.575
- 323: 11.73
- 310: 7.911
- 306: 6.5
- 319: 10.1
